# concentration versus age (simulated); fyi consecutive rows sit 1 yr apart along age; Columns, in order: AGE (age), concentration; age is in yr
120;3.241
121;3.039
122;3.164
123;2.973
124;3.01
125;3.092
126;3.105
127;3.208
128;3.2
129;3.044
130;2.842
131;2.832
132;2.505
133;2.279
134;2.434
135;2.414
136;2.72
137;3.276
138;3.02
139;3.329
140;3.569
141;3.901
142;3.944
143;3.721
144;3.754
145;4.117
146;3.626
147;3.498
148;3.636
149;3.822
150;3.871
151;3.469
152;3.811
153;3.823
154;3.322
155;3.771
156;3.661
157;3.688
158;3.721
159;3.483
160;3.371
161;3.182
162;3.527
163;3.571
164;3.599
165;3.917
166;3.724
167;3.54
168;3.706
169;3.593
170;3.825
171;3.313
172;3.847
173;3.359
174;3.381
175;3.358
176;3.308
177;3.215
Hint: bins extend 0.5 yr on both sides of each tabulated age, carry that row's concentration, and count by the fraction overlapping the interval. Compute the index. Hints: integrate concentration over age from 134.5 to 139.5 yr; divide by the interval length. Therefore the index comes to 2.95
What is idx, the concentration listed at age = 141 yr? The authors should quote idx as 3.901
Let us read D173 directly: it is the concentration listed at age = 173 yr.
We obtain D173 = 3.359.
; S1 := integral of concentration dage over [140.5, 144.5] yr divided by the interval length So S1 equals 3.83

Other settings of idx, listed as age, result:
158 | 3.721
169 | 3.593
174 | 3.381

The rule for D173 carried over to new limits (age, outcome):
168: 3.706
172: 3.847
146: 3.626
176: 3.308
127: 3.208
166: 3.724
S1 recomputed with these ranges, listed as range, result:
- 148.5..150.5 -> 3.85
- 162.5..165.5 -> 3.7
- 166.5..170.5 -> 3.67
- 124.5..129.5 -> 3.13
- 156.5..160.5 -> 3.57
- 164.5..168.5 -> 3.72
